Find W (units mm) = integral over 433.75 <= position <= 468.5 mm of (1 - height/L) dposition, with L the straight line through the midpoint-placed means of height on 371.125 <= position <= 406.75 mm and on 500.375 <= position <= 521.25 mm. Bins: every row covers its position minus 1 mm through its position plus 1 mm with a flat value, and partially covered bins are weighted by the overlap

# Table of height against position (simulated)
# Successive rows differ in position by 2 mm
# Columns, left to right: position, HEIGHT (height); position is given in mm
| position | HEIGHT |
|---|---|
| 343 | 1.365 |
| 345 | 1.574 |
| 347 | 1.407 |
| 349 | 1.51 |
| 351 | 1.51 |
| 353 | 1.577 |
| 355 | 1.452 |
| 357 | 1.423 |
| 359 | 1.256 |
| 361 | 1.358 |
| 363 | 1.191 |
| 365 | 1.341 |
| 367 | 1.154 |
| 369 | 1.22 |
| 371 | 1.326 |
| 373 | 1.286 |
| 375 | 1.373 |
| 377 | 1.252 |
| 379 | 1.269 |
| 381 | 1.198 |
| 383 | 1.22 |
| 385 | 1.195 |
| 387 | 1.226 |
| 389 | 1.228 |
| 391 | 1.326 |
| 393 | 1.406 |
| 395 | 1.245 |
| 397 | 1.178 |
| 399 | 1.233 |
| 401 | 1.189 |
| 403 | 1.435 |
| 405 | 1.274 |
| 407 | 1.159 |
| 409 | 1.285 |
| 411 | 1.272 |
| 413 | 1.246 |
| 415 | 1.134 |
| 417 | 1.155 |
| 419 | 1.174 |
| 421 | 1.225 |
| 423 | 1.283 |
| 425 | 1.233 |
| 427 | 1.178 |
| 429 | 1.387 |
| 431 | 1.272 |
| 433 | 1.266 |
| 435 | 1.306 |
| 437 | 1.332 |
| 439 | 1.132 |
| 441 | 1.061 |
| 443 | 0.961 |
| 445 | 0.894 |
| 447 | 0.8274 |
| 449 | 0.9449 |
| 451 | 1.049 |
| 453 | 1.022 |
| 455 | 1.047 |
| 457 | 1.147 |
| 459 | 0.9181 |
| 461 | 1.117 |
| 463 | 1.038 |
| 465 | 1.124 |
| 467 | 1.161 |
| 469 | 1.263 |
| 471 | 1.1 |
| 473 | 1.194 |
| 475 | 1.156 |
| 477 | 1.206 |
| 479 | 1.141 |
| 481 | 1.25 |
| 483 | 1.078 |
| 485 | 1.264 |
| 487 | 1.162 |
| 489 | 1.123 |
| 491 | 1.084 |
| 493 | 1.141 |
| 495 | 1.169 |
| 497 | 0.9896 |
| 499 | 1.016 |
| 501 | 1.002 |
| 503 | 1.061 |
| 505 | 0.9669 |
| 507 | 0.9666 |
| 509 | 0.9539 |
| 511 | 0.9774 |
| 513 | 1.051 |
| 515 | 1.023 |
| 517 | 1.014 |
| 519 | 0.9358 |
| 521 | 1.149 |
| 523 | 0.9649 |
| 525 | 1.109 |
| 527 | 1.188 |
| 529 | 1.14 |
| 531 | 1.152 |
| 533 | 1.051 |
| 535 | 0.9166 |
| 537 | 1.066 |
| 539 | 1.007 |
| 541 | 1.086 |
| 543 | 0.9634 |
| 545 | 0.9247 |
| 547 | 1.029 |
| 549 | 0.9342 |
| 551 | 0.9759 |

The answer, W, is 2.0 mm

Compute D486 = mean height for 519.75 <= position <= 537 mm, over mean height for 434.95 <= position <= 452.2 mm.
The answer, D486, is 1.04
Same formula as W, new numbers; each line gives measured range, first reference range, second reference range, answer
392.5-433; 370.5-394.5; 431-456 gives -2.44 mm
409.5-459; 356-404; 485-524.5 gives 1.29 mm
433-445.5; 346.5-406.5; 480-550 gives 0.61 mm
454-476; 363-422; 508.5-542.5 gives 0.44 mm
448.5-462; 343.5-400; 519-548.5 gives 1.61 mm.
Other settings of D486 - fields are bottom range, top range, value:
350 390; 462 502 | 0.87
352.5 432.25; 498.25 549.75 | 0.81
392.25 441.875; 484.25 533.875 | 0.86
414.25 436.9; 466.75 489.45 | 0.95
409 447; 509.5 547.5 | 0.87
